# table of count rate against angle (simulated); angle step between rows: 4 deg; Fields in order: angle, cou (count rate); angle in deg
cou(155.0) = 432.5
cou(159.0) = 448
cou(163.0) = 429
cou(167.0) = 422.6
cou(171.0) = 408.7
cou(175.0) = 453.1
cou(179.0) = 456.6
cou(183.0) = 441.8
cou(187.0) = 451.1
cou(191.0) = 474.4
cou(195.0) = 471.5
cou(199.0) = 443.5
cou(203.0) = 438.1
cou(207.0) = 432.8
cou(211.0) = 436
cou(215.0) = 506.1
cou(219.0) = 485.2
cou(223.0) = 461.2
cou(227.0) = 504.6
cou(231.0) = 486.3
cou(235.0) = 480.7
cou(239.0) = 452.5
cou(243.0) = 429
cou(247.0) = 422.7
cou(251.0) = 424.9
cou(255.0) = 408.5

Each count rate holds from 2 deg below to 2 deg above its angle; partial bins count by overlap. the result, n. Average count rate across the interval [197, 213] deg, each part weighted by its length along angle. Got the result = 438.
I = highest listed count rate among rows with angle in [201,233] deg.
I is 506.1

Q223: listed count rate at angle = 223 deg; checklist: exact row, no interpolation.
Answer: 461.2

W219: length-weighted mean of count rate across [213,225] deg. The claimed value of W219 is 484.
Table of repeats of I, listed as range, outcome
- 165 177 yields 453.1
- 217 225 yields 485.2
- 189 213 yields 474.4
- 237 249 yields 452.5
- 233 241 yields 480.7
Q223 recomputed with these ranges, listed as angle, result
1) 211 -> 436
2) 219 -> 485.2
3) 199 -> 443.5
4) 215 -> 506.1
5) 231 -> 486.3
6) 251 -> 424.9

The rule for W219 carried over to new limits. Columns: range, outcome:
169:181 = 439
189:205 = 457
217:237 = 484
